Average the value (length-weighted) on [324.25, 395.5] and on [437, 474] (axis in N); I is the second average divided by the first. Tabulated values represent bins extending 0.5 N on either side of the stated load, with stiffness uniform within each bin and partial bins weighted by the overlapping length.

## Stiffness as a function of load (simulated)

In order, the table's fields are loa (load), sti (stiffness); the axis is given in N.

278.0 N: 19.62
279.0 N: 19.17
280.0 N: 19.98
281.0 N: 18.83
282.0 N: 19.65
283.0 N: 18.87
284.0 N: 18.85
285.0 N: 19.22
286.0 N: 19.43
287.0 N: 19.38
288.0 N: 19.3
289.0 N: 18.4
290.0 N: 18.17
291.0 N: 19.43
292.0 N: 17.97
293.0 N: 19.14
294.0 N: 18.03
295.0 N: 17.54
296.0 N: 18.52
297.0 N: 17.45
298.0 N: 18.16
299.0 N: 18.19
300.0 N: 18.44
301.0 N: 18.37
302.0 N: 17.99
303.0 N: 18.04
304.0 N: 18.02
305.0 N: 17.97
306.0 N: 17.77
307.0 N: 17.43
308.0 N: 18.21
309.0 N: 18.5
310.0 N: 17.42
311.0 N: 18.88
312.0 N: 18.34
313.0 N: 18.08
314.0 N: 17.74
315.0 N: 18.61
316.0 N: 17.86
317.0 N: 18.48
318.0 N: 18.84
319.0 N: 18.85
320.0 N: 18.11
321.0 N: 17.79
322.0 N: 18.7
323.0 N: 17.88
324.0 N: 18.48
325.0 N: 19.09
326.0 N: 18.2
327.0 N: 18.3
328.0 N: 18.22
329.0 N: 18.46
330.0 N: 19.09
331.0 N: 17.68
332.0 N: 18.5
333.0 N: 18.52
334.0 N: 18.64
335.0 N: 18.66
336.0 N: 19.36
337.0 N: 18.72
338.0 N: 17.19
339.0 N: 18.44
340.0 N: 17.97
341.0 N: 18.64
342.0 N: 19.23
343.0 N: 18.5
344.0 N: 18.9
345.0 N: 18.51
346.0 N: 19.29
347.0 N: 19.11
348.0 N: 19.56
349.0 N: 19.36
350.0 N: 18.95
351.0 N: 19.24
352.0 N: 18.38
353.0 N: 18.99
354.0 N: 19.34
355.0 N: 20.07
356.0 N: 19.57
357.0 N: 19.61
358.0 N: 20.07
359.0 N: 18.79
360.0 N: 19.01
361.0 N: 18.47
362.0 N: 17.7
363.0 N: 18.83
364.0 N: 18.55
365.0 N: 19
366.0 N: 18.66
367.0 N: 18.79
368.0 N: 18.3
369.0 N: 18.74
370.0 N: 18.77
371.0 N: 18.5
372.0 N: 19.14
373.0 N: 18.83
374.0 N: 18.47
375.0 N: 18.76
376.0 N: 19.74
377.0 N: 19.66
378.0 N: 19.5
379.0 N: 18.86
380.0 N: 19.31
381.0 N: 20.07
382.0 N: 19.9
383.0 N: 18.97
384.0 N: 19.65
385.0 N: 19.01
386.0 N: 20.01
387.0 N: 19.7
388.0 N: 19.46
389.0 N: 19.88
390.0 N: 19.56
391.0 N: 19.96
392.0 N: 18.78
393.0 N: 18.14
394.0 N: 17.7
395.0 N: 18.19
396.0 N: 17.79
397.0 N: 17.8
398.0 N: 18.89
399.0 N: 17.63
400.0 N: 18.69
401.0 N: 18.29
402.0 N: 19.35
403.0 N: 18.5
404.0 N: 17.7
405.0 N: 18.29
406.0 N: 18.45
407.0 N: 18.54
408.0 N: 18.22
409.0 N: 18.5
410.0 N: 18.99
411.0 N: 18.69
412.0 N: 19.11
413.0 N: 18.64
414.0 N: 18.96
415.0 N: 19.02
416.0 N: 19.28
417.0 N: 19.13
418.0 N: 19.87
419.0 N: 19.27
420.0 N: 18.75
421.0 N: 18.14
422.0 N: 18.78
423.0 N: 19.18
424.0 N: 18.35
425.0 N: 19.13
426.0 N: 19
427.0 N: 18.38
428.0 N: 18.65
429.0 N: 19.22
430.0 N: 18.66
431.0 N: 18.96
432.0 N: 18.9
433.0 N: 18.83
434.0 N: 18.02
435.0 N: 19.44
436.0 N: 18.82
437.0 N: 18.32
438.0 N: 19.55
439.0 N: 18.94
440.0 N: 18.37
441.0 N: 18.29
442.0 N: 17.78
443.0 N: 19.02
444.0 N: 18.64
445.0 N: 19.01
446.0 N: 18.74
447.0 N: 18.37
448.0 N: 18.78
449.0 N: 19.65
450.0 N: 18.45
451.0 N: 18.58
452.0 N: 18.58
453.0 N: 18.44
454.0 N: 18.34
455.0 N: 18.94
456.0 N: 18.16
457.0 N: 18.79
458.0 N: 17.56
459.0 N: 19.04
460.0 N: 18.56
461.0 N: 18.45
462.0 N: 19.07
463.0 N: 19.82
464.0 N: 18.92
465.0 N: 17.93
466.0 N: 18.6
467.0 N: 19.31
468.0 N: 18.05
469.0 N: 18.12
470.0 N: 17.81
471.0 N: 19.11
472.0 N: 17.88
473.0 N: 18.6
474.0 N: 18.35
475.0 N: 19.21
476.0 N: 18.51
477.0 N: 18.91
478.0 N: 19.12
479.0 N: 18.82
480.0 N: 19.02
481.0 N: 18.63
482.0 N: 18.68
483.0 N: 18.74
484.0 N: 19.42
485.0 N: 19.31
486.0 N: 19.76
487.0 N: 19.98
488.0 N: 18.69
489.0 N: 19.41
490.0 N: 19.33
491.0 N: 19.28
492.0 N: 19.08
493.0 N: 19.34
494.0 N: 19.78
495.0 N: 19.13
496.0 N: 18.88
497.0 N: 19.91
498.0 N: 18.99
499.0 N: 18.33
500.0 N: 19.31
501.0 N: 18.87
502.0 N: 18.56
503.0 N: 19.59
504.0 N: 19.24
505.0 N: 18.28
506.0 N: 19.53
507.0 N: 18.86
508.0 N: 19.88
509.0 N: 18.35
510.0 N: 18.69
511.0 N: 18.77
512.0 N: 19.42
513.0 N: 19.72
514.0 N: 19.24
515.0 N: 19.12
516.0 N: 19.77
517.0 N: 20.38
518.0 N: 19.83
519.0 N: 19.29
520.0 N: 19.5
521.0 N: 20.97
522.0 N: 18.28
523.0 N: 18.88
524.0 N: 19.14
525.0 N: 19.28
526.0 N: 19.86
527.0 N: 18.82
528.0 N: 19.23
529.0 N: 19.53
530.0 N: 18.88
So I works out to 1.0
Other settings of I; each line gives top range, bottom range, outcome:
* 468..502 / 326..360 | 1.01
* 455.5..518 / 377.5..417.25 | 1.01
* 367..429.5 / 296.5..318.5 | 1.04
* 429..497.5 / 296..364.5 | 1.02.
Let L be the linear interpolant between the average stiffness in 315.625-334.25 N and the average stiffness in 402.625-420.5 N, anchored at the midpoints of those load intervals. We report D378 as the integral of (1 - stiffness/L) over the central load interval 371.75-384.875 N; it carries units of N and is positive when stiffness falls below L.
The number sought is -0.5 N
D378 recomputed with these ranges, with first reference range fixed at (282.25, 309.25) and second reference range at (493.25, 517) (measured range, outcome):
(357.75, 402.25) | -0.49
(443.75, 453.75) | 0.13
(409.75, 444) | 0.09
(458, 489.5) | 0.40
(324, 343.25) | 0.05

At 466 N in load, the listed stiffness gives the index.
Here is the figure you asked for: 18.6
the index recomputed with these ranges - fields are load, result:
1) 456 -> 18.16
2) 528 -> 19.23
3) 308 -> 18.21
